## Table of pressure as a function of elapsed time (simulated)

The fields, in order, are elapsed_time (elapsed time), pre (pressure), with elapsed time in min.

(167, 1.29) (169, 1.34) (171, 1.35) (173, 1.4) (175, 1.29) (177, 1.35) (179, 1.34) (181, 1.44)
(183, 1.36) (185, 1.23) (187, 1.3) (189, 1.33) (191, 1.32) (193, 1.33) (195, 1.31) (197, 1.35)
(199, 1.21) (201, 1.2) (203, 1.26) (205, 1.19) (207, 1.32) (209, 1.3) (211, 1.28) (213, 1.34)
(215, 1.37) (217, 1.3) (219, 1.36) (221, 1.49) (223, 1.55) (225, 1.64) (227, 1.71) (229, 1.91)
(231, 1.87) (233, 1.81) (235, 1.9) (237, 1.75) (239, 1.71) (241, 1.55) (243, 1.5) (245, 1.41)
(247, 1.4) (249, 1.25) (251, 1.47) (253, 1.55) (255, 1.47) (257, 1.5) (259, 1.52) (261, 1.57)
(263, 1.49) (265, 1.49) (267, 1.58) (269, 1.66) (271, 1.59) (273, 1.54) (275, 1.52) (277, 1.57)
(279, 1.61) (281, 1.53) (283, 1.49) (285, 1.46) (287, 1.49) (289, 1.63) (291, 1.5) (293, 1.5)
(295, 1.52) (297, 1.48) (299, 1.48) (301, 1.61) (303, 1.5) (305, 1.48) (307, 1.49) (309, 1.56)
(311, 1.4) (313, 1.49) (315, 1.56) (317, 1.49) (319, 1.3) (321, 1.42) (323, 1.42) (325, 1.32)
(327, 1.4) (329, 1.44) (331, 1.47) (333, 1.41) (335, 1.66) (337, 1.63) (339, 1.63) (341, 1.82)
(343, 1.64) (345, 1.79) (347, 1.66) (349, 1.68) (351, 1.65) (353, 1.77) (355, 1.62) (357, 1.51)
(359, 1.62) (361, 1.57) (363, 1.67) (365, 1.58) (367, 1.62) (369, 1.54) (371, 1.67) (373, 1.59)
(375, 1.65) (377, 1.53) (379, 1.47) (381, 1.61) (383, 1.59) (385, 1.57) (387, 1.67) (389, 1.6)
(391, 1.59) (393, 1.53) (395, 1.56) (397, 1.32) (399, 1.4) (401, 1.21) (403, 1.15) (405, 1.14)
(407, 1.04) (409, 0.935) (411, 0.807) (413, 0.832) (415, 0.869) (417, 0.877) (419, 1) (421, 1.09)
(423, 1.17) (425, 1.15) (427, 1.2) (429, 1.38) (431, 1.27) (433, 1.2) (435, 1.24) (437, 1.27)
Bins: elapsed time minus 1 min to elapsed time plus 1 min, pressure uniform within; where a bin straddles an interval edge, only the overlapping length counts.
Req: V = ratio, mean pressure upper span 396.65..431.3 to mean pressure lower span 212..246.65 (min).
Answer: 0.7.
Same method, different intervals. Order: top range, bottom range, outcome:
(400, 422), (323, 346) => 0.64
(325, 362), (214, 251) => 1.01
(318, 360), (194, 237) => 1.07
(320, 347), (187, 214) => 1.20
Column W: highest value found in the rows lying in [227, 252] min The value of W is 1.91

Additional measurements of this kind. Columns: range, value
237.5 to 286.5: 1.71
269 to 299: 1.66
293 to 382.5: 1.82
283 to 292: 1.63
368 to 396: 1.67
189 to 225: 1.64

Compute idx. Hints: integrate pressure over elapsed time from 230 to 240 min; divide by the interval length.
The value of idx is 1.81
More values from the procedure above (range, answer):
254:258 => 1.48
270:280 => 1.57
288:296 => 1.54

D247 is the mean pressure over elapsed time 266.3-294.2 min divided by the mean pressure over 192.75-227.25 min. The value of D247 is 1.14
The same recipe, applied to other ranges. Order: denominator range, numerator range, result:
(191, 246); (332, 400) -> 1.08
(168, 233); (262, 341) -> 1.09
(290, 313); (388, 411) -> 0.86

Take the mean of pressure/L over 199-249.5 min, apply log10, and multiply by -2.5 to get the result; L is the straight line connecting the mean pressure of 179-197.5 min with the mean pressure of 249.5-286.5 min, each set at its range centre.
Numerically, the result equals -0.05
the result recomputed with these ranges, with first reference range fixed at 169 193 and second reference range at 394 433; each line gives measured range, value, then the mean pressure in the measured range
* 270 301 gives -0.23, 1.53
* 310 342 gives -0.23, 1.49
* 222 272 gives -0.24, 1.59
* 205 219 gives 0.00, 1.31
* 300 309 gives -0.24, 1.52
